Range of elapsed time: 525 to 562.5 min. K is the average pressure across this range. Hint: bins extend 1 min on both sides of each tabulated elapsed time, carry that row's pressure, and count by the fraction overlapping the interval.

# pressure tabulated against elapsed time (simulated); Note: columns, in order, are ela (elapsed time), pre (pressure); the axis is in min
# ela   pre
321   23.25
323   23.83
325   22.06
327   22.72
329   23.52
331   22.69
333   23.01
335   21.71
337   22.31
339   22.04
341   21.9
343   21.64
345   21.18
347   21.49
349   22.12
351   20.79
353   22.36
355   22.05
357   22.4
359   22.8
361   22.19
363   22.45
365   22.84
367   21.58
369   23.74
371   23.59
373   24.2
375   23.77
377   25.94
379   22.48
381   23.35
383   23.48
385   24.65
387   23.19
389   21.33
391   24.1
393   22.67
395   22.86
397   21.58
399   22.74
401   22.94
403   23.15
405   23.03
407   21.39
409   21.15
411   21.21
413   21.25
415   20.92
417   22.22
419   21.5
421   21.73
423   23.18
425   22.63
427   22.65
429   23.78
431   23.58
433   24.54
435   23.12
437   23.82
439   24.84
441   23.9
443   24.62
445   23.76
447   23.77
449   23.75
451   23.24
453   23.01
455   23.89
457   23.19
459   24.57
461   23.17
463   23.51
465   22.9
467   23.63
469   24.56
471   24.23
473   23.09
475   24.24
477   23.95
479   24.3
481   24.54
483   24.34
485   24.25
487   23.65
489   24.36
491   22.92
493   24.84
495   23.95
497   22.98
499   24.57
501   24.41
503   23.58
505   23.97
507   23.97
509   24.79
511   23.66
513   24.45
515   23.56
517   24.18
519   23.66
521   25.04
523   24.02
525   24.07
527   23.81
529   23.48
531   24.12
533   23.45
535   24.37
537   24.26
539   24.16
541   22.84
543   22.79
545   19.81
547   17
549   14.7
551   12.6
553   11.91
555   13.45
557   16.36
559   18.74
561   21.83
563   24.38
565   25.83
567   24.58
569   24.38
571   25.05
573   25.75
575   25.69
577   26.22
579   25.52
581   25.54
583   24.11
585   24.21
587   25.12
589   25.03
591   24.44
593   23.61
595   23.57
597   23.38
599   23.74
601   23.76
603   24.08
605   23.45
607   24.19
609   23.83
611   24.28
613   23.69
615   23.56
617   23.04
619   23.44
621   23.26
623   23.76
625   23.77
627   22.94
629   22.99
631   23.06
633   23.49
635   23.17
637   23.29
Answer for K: 20.1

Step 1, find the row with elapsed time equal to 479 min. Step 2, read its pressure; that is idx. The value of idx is 24.3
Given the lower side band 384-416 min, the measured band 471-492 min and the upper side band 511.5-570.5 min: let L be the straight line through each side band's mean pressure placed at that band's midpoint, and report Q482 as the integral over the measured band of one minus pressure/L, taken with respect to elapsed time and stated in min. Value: -1.9 min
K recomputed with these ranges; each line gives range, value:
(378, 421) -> 22.4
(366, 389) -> 23.5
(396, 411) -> 22.2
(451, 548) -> 23.7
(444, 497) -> 23.8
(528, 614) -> 22.6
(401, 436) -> 22.4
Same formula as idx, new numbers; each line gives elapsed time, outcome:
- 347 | 21.49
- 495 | 23.95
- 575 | 25.69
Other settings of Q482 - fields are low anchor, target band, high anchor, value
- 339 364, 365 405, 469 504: -1.3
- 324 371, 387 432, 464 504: 1.3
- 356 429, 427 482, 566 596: -0.9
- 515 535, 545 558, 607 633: 5.0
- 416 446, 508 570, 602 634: 4.3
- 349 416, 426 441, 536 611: -0.8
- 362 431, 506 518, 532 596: -0.9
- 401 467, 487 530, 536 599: -2.8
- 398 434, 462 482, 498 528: -0.4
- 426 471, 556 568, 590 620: 0.9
